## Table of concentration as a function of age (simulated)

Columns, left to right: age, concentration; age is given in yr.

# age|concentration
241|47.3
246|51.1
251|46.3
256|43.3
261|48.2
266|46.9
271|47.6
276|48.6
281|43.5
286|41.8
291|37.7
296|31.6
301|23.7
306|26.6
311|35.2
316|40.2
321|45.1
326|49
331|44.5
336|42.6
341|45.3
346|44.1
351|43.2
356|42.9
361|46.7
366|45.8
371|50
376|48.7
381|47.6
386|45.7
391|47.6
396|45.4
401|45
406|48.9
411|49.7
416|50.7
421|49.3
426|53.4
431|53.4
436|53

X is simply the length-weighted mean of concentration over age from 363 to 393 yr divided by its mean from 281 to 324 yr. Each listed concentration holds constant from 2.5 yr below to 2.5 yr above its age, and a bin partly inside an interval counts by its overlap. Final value 1.33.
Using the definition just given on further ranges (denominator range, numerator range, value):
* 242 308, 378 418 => 1.14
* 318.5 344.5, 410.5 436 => 1.14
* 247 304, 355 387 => 1.12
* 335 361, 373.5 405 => 1.06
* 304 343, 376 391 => 1.14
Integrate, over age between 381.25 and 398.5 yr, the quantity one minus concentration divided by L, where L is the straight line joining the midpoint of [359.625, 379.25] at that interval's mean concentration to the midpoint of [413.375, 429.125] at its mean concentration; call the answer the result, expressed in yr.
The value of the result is 1.0 yr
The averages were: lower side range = 47.9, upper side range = 51.2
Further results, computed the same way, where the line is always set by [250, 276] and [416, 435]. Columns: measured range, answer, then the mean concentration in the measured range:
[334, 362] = 3.06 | 44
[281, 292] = 1.52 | 40.9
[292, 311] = 7.44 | 29.2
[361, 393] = 1.82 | 47.5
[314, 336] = 1.86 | 44.6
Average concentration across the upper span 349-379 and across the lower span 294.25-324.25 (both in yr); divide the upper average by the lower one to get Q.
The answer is 1.35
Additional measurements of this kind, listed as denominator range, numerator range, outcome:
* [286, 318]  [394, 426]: 1.47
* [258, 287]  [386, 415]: 1.02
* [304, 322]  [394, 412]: 1.30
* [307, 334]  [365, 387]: 1.14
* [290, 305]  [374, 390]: 1.58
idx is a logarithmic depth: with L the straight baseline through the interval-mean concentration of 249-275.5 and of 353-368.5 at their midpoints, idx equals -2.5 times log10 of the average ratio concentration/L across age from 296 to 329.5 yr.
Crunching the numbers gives 0.25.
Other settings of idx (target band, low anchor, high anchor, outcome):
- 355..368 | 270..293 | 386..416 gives 0.02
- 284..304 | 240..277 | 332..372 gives 0.36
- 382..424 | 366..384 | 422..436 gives 0.06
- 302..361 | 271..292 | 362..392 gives 0.11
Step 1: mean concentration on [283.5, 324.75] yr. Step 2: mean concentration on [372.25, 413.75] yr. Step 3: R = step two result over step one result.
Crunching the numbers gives 1.3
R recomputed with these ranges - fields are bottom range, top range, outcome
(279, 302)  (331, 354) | 1.21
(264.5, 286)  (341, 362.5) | 0.96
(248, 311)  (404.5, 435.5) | 1.27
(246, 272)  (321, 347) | 0.96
